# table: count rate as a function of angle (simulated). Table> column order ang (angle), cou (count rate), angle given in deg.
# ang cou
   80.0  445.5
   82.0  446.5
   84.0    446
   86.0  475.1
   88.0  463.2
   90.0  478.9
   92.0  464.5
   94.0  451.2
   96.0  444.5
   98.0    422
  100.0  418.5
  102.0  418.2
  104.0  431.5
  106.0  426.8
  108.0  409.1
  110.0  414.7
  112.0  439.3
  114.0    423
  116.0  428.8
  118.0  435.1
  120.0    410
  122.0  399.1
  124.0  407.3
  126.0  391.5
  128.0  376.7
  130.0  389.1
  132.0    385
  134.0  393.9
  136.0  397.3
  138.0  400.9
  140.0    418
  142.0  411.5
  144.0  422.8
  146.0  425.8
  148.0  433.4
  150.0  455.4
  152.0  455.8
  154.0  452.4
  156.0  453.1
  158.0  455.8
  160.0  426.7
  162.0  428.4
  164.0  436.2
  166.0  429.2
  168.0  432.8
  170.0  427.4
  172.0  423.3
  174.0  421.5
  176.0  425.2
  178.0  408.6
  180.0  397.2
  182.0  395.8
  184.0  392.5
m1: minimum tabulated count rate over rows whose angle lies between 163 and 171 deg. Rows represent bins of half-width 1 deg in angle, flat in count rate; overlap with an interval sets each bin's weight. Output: 427.4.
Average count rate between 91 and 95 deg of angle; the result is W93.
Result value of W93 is 458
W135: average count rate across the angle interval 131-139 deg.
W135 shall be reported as 394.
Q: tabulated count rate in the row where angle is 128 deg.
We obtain 376.7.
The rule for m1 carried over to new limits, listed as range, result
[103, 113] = 409.1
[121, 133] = 376.7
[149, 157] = 452.4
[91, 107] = 418.2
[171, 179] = 408.6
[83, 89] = 446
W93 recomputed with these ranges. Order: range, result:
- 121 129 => 394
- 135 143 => 407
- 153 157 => 453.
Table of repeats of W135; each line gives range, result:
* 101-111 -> 420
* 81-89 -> 458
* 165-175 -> 427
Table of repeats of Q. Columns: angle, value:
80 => 445.5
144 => 422.8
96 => 444.5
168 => 432.8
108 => 409.1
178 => 408.6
